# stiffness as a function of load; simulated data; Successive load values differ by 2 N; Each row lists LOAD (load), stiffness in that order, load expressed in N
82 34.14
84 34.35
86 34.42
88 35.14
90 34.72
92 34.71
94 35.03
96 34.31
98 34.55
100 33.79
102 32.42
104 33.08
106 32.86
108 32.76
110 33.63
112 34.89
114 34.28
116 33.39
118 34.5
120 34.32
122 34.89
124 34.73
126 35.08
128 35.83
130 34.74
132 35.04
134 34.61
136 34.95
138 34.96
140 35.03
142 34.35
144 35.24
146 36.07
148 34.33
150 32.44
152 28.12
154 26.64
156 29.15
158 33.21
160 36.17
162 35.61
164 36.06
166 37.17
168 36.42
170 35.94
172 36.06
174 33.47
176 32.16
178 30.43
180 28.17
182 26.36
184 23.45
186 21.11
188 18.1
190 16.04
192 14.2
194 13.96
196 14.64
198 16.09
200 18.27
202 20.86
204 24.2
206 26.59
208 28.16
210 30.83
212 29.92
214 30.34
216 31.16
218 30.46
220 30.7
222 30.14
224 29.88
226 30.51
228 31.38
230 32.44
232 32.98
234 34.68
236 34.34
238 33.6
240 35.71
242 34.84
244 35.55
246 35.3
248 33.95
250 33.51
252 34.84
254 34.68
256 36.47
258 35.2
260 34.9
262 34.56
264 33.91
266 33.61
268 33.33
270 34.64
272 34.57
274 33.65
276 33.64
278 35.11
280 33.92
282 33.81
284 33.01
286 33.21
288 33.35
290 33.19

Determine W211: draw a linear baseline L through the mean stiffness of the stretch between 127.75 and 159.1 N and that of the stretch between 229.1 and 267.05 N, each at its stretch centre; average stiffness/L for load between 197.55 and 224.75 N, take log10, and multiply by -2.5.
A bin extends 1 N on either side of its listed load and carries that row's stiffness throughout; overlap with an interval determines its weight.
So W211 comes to 0.25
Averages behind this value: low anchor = 33.4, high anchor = 34.5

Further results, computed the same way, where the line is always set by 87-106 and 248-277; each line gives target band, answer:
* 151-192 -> 0.16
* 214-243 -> 0.07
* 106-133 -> -0.01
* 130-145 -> -0.02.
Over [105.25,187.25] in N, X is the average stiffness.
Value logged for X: 33.1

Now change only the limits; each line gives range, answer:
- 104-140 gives 34.4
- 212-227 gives 30.4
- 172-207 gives 22.6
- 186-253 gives 28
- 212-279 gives 33.4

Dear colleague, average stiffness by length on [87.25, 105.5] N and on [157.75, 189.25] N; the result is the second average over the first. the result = 0.91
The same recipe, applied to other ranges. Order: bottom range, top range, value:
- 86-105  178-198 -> 0.58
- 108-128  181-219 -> 0.67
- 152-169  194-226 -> 0.77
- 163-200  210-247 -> 1.25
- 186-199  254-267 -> 2.18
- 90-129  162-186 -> 0.94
